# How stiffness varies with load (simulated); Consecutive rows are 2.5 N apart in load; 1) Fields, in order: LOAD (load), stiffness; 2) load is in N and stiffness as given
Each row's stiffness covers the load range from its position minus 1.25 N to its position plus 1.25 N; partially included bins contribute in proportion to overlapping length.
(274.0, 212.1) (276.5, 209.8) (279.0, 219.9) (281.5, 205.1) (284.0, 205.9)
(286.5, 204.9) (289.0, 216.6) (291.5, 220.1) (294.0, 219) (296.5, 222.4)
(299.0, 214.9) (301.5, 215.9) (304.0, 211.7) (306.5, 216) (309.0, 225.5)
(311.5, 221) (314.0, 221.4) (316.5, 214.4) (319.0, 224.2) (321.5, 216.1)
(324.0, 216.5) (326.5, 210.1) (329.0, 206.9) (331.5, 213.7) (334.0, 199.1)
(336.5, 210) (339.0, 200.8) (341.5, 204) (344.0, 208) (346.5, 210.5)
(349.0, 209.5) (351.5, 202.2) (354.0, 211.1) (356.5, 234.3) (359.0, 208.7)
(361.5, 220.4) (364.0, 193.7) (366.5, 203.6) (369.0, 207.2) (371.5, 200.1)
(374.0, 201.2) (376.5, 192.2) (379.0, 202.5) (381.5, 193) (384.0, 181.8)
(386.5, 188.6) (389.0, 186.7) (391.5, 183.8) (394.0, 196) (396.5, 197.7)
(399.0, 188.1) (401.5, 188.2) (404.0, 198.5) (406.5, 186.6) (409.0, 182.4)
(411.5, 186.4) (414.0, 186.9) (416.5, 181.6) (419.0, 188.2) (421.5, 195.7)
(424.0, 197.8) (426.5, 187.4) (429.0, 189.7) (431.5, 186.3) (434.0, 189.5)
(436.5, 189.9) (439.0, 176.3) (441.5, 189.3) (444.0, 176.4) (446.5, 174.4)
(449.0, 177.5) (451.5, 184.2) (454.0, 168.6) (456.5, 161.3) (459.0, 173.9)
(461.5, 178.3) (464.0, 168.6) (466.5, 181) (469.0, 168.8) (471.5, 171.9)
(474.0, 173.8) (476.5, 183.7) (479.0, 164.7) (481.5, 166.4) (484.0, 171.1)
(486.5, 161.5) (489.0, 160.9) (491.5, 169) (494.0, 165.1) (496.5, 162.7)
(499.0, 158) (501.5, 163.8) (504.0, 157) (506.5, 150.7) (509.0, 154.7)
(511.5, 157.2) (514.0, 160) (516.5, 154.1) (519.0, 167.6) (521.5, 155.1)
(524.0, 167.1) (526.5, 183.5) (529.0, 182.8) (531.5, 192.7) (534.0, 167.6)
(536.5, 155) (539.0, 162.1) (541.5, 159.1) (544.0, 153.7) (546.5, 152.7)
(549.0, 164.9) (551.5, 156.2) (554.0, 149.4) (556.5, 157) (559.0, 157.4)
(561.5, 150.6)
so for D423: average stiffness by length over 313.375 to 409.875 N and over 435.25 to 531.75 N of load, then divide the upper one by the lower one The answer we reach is 0.84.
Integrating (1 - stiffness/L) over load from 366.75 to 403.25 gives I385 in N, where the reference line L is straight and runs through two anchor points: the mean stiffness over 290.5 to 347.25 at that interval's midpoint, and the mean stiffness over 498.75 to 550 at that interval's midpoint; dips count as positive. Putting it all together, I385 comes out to 0.7 N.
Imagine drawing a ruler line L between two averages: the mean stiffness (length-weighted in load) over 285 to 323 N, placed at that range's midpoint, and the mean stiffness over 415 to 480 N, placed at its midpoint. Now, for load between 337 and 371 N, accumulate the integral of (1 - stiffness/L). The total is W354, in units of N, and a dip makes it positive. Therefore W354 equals -0.7 N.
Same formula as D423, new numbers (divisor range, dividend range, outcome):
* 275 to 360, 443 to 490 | 0.81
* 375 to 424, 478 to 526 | 0.85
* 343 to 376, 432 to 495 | 0.84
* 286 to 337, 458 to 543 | 0.77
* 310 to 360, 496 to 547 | 0.77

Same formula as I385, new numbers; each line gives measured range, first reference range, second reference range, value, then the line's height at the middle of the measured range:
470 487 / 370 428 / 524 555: 0.5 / 176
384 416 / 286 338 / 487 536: 0.7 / 193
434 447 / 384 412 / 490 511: -0.4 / 177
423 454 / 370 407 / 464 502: -0.8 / 180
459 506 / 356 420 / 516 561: 1.9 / 175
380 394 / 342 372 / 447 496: 0.8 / 199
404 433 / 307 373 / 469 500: -0.2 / 188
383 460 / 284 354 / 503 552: 1.3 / 188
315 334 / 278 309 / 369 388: -0.6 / 208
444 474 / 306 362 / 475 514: 0.1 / 174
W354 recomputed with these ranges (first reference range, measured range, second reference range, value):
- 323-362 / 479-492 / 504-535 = 0.7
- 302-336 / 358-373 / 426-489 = -0.3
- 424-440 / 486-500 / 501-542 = 0.7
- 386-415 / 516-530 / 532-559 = -0.5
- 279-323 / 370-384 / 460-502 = 0.0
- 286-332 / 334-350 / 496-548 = 0.1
